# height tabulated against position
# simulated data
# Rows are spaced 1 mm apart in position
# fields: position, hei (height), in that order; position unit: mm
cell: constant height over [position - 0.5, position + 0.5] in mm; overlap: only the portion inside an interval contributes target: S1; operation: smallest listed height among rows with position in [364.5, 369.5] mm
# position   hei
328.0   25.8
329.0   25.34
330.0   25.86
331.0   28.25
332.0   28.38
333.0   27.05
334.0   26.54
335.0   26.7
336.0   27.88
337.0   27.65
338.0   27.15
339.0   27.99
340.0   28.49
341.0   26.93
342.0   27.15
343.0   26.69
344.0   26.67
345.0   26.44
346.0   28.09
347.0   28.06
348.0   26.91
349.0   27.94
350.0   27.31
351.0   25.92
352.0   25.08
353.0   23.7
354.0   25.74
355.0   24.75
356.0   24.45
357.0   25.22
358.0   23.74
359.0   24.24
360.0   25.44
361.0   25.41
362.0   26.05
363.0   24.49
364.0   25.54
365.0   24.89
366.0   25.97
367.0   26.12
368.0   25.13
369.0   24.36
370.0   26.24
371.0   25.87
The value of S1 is 24.36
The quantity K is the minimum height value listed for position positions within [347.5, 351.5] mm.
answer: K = 25.92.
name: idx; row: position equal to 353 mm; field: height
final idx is 23.7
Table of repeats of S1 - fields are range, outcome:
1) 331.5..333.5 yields 27.05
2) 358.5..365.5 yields 24.24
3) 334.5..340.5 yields 26.7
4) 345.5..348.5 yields 26.91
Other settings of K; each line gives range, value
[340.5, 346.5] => 26.44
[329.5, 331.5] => 25.86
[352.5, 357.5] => 23.7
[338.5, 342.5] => 26.93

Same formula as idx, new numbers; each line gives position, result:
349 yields 27.94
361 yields 25.41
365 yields 24.89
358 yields 23.74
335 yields 26.7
